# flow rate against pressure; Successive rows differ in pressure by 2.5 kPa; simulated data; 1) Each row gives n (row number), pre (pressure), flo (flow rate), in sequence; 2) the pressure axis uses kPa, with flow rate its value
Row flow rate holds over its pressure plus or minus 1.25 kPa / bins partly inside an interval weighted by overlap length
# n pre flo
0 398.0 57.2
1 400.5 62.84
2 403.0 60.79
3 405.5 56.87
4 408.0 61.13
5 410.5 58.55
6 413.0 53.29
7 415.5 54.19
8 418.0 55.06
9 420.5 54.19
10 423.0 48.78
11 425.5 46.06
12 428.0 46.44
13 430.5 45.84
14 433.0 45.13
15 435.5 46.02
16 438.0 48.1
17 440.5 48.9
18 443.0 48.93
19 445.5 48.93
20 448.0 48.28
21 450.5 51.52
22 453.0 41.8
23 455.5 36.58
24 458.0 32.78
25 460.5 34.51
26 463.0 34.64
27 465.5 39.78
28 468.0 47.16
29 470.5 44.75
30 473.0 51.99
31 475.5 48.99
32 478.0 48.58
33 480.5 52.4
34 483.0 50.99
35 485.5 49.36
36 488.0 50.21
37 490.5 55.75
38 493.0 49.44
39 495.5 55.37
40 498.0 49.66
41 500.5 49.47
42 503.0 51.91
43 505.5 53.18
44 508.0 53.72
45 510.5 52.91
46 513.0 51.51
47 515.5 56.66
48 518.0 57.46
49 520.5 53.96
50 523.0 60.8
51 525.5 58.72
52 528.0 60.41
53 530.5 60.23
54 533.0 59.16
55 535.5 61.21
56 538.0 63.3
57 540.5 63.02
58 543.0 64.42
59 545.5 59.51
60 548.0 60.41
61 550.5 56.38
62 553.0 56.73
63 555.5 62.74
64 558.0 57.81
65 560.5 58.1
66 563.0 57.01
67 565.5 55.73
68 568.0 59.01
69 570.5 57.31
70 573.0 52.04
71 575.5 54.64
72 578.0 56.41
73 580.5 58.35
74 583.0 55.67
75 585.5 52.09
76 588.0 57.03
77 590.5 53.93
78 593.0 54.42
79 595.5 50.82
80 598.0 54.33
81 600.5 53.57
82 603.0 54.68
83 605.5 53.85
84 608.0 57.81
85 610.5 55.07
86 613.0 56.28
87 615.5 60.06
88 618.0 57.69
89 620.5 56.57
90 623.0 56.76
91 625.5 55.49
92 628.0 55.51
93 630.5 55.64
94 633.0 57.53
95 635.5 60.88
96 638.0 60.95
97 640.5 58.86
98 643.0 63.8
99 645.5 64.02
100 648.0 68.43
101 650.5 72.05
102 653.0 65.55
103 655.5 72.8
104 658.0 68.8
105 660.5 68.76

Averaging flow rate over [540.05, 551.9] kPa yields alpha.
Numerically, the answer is 60.5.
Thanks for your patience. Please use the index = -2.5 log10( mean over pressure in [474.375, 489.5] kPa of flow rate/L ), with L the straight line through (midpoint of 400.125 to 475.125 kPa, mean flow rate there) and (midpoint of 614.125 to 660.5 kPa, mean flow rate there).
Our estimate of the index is 0.02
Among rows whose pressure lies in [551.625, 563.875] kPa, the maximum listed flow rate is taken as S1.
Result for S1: 62.74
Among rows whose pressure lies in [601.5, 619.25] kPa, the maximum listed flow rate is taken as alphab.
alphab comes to 60.06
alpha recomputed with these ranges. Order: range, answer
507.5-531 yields 56.6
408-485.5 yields 47.4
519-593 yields 58.1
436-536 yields 50.2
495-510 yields 52.1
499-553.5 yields 57.5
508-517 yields 53.8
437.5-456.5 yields 46.7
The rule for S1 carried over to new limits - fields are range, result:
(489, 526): 60.8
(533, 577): 64.42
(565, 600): 59.01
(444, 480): 51.99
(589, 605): 54.68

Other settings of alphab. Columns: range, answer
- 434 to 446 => 48.93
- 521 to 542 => 63.3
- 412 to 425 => 55.06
